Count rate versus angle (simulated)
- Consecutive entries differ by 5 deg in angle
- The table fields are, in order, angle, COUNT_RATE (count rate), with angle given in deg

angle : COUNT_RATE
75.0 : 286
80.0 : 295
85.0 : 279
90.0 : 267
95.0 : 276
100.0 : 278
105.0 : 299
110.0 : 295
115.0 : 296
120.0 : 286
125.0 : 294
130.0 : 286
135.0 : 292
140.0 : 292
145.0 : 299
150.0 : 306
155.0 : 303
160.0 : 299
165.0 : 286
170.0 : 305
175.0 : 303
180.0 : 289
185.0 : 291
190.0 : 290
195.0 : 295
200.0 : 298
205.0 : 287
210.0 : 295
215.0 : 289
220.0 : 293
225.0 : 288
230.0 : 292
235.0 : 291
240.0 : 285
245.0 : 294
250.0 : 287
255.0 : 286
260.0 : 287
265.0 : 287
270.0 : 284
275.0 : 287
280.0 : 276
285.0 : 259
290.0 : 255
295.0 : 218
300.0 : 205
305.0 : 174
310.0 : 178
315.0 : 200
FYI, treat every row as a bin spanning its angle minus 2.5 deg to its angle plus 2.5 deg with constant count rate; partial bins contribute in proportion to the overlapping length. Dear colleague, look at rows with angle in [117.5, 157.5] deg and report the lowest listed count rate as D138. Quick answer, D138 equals 286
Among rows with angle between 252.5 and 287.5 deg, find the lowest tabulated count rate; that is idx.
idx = 259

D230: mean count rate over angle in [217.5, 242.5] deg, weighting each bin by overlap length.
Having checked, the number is 290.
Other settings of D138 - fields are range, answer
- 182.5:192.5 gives 290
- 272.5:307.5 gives 174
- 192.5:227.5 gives 287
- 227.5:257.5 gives 285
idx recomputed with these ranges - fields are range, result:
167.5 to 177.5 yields 303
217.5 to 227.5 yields 288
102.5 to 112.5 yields 295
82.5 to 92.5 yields 267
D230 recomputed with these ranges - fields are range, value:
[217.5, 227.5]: 290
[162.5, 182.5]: 296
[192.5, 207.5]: 293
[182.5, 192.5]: 290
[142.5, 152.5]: 302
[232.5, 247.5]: 290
